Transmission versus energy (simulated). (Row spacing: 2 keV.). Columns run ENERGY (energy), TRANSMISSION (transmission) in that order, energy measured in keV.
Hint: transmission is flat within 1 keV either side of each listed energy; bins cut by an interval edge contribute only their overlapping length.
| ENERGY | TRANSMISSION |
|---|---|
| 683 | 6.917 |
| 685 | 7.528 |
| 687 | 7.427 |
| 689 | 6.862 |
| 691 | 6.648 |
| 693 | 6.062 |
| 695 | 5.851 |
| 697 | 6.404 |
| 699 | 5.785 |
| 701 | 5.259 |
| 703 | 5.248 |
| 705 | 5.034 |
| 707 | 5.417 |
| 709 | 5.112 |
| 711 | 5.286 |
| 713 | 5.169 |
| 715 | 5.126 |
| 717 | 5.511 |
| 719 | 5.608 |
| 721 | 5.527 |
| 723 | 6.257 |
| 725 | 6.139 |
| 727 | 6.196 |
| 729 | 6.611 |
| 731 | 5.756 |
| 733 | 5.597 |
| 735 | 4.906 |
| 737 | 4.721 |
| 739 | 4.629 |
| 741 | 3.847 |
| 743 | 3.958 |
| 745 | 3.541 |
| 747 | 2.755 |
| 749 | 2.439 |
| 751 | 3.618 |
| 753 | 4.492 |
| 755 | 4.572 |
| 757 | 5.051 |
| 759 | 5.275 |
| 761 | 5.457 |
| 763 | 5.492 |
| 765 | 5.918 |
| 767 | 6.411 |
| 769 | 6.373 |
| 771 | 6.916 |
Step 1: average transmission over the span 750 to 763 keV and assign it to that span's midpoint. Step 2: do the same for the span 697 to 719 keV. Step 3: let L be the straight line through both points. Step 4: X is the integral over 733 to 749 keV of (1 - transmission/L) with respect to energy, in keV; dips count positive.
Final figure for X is 3.0 keV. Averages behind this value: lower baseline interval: 5.36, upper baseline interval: 4.8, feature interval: 4.05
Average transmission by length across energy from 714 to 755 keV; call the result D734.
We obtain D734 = 4.85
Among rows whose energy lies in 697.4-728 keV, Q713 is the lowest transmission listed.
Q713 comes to 5.034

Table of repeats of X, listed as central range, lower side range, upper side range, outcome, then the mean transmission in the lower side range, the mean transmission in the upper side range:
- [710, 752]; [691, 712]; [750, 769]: 3.87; 5.6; 5.21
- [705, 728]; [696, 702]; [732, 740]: -0.66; 5.82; 4.96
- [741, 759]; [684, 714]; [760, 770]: 6.20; 5.94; 5.93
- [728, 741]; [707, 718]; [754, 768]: 0.22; 5.26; 5.45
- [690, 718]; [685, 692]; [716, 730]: 4.32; 7.06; 5.98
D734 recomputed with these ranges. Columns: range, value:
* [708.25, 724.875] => 5.49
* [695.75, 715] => 5.4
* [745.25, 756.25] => 3.61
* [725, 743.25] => 5.24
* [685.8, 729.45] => 5.84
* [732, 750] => 4.04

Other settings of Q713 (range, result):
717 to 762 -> 2.439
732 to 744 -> 3.847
